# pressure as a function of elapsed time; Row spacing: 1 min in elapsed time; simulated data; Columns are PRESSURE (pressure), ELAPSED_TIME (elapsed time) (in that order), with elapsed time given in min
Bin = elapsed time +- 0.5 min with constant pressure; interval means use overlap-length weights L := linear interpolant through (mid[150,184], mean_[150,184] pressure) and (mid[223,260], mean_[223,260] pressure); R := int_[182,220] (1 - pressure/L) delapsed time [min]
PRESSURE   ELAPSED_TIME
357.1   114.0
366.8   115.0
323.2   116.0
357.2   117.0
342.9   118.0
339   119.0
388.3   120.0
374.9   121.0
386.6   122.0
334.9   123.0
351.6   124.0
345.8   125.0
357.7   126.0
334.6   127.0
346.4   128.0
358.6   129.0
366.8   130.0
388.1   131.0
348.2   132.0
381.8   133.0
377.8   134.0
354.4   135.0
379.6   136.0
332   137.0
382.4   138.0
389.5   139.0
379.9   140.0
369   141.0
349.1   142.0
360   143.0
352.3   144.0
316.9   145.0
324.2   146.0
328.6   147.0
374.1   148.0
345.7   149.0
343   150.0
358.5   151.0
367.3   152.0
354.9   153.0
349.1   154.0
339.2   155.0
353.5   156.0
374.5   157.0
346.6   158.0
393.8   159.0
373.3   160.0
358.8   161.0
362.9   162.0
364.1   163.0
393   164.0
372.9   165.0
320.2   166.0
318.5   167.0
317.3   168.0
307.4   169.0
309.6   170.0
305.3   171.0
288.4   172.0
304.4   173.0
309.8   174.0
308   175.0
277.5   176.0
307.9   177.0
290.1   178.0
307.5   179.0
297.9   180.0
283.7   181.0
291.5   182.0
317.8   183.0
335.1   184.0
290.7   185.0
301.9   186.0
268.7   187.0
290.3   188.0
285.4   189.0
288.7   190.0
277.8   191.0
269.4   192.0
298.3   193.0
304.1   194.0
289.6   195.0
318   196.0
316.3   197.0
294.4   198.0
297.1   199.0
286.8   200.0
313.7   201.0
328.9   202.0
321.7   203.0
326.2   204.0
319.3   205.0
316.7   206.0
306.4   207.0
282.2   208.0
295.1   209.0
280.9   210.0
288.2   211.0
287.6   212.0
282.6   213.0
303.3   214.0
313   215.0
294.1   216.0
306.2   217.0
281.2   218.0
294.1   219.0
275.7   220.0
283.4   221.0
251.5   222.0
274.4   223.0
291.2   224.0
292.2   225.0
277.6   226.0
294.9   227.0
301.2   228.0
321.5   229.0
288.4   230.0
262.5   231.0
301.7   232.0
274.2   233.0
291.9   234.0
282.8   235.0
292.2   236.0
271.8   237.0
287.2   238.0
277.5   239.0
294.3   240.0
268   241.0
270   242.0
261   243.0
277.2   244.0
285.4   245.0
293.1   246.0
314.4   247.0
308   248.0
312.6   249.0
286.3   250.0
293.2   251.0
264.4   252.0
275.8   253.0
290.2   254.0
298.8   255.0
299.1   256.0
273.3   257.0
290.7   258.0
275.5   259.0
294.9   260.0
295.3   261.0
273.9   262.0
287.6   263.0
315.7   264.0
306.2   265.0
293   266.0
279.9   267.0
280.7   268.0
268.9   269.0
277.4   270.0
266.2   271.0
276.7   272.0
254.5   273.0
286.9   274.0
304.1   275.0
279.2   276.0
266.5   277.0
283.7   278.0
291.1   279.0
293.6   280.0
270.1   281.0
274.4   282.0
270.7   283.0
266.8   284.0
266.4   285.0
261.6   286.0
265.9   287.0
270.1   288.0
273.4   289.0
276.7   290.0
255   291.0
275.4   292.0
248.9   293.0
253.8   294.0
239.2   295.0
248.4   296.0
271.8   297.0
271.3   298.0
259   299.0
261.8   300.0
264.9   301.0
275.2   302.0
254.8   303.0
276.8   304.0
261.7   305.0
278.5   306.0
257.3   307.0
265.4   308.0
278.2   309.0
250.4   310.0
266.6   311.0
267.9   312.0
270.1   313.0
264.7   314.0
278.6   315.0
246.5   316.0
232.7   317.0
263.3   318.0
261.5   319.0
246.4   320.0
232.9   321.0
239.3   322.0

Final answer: 1.5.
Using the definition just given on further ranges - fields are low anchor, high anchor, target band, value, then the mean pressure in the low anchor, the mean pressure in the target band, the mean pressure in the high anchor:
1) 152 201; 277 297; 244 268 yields -0.8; 317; 291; 268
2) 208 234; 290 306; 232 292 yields -1.6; 289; 282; 262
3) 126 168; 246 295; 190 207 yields 1.1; 358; 304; 281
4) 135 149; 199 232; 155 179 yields 0.2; 356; 333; 295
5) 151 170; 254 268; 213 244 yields 2.5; 353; 286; 291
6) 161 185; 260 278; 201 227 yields 0.7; 317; 295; 283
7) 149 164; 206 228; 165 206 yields 2.9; 361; 303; 289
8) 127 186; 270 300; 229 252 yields 0.6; 341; 286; 270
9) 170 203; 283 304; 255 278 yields -1.0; 299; 284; 264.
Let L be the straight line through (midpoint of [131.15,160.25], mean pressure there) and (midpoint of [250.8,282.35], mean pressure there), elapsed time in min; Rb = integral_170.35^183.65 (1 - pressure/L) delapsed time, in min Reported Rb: 1.6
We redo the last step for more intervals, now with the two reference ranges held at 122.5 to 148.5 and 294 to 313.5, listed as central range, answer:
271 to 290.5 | 0.1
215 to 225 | 0.8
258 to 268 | -0.2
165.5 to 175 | 0.8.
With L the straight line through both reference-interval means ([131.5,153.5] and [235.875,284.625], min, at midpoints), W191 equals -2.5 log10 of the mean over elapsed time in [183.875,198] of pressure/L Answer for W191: 0.12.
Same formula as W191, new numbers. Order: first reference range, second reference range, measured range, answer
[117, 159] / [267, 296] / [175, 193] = 0.127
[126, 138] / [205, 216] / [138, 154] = -0.015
